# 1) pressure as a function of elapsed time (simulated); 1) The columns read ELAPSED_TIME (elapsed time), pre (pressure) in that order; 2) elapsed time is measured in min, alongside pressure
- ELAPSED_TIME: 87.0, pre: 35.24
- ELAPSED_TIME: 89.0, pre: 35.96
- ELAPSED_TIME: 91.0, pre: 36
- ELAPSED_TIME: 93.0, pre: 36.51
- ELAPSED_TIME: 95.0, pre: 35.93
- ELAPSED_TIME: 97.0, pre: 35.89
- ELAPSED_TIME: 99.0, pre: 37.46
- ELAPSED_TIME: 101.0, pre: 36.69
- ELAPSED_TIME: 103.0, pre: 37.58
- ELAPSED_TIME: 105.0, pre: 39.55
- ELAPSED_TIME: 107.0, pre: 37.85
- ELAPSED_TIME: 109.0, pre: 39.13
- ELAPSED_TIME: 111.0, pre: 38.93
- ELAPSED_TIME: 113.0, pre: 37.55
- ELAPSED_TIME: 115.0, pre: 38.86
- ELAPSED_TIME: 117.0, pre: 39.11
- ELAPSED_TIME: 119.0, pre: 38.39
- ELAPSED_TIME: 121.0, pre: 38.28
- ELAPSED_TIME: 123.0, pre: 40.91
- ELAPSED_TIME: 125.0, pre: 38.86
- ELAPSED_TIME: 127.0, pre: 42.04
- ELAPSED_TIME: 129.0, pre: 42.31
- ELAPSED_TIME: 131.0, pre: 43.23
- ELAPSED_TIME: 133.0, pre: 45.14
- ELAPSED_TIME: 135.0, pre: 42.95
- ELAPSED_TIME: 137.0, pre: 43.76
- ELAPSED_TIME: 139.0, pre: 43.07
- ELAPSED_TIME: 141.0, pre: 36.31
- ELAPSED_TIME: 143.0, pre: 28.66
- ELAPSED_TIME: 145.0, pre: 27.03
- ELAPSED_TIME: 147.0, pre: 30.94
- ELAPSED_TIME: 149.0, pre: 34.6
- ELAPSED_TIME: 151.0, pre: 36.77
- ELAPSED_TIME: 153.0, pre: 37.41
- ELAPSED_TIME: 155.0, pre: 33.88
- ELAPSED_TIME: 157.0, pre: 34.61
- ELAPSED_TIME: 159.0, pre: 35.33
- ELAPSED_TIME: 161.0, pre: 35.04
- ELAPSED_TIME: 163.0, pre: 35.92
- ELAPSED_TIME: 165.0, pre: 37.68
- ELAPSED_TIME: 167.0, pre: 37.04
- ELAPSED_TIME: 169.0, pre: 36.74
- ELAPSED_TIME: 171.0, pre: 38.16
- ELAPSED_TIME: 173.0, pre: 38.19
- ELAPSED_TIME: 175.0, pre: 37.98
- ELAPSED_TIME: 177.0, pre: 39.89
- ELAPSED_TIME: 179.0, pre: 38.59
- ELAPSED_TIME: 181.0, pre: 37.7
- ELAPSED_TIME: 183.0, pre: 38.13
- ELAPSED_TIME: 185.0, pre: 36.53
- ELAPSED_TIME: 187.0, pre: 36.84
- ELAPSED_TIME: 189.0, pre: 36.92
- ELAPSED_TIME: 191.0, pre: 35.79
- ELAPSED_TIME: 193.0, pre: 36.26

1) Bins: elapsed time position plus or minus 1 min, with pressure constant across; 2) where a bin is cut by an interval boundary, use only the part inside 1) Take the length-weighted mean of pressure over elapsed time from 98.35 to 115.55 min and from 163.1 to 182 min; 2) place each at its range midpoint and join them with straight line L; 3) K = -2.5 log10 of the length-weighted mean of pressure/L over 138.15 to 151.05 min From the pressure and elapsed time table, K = 0.13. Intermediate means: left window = 38.2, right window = 37.9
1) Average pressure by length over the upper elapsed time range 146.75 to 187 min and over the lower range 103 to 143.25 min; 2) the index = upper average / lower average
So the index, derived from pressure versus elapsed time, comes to 0.92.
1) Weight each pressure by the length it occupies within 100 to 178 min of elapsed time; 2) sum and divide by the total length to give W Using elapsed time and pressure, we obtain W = 37.9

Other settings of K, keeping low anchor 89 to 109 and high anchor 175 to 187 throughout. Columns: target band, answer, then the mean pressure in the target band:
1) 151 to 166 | 0.06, 35.8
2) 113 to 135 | -0.09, 40.7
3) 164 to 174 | 0.01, 37.6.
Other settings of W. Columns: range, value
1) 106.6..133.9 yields 40.1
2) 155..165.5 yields 35.4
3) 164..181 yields 38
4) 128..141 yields 42.9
